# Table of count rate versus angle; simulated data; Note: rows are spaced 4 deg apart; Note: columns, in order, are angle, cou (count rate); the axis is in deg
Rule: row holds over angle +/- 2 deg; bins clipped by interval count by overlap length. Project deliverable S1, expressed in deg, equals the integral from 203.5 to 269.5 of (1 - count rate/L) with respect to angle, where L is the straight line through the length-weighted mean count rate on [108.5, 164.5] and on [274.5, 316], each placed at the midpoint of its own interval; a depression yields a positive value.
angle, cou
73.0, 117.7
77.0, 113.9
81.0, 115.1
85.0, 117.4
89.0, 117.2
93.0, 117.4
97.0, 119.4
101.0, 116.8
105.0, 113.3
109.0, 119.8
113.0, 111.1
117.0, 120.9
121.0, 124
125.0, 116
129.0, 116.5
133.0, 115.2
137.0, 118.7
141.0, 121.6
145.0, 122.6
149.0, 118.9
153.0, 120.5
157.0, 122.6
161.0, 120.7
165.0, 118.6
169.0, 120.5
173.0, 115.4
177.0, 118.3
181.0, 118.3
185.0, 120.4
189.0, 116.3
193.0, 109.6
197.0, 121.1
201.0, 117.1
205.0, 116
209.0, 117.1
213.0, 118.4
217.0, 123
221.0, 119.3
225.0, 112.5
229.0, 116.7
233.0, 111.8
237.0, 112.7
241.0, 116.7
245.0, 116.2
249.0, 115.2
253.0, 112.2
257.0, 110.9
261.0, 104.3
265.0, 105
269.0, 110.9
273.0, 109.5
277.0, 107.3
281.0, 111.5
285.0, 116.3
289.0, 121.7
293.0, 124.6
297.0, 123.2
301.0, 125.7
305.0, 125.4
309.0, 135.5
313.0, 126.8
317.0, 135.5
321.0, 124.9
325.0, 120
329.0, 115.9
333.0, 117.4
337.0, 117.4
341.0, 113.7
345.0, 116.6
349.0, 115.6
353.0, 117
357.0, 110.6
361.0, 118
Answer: 3.7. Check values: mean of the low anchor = 119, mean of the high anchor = 122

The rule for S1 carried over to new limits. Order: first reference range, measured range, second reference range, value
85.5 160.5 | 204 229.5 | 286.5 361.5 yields 0.5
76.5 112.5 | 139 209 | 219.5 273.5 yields -2.6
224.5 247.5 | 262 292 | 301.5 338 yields 1.9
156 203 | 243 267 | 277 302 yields 1.7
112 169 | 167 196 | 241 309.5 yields 0.3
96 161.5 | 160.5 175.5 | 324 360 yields -0.1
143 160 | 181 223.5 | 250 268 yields -1.0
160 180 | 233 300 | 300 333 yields 5.2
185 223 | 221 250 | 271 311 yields 0.9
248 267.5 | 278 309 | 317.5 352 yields -2.2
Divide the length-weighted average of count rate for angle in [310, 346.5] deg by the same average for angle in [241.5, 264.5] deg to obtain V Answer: 1.09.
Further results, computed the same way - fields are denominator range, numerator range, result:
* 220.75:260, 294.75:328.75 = 1.11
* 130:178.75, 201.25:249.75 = 0.97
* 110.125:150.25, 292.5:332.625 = 1.06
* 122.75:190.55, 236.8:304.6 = 0.96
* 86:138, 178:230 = 1.00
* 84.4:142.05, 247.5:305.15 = 0.97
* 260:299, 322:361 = 1.02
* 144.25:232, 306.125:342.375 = 1.04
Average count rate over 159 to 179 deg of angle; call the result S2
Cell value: 119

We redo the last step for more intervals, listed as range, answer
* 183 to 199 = 117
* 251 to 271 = 109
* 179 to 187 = 119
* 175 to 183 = 118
